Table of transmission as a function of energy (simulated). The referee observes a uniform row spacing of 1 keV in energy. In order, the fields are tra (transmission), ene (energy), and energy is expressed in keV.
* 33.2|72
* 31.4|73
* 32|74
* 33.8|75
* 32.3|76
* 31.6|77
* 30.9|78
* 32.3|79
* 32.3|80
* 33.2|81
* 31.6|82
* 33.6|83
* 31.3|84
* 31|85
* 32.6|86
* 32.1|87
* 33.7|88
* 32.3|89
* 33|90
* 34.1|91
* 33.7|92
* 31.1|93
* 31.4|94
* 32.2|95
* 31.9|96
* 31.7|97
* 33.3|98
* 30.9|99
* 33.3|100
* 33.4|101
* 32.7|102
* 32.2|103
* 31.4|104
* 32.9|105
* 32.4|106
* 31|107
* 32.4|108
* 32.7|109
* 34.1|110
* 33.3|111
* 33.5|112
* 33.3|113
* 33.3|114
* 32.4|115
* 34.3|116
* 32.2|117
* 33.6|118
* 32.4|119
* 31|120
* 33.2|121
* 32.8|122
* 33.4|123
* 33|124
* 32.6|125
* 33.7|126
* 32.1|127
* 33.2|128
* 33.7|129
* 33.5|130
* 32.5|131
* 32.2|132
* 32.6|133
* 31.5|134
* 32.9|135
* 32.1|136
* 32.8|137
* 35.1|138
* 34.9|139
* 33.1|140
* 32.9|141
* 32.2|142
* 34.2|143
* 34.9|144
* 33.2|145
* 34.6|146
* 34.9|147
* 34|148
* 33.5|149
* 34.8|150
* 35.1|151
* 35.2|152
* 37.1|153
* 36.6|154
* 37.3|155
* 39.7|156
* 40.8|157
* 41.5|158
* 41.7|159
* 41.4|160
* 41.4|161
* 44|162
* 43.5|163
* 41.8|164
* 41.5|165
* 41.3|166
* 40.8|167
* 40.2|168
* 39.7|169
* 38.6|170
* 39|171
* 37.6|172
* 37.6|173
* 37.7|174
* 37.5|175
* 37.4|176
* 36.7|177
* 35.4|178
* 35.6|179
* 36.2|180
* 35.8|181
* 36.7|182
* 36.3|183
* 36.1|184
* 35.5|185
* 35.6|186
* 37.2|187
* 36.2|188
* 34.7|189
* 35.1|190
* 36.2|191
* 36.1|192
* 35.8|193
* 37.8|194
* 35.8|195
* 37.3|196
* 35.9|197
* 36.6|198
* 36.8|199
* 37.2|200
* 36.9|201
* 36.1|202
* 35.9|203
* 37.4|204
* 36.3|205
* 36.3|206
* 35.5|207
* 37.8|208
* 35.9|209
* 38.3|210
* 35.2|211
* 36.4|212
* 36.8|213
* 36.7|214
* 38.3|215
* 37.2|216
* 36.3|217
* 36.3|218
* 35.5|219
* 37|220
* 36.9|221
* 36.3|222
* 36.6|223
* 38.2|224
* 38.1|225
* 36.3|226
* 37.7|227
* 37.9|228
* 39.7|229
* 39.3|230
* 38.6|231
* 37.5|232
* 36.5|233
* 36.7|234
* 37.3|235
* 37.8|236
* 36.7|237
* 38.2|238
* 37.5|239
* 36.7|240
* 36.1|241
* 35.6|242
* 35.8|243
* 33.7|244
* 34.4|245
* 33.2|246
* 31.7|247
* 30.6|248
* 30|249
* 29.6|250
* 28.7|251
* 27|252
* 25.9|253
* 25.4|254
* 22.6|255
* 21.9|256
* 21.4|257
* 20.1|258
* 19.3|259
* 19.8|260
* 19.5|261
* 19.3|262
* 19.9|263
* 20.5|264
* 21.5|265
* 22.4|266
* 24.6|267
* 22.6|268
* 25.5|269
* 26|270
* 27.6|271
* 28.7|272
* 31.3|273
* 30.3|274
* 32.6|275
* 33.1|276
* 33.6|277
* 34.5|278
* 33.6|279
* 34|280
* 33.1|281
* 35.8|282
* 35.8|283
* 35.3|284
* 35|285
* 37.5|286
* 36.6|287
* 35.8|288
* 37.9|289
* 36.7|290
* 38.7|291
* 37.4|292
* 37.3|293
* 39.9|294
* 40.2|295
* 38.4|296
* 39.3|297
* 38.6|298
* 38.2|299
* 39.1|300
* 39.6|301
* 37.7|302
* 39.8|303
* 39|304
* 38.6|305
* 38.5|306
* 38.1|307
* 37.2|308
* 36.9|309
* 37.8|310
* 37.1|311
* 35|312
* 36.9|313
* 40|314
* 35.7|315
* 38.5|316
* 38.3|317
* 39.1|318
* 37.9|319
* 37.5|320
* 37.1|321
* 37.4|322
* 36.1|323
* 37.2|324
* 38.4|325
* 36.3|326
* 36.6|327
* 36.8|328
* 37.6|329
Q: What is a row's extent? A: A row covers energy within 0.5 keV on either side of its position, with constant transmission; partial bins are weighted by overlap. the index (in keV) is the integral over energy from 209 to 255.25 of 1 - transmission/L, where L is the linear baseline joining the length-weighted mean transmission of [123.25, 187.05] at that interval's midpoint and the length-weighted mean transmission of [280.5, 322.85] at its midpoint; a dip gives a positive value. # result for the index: 2.2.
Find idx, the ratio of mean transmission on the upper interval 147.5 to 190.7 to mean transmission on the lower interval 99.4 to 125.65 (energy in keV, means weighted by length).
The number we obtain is 1.2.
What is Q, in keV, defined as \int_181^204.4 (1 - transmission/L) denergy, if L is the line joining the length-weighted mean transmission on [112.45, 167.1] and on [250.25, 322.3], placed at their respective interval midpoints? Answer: -1.3 keV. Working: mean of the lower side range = 35.3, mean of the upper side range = 32.7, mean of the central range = 36.3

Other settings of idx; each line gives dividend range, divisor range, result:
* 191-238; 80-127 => 1.13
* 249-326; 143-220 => 0.88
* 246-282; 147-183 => 0.70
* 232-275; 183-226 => 0.79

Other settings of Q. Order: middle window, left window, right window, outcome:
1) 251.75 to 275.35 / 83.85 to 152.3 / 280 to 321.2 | 8.2 keV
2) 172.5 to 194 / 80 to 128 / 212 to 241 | -0.4 keV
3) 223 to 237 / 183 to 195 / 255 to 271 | -4.8 keV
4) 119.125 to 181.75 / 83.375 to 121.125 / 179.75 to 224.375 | -2.9 keV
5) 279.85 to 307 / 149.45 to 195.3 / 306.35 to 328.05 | -0.1 keV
